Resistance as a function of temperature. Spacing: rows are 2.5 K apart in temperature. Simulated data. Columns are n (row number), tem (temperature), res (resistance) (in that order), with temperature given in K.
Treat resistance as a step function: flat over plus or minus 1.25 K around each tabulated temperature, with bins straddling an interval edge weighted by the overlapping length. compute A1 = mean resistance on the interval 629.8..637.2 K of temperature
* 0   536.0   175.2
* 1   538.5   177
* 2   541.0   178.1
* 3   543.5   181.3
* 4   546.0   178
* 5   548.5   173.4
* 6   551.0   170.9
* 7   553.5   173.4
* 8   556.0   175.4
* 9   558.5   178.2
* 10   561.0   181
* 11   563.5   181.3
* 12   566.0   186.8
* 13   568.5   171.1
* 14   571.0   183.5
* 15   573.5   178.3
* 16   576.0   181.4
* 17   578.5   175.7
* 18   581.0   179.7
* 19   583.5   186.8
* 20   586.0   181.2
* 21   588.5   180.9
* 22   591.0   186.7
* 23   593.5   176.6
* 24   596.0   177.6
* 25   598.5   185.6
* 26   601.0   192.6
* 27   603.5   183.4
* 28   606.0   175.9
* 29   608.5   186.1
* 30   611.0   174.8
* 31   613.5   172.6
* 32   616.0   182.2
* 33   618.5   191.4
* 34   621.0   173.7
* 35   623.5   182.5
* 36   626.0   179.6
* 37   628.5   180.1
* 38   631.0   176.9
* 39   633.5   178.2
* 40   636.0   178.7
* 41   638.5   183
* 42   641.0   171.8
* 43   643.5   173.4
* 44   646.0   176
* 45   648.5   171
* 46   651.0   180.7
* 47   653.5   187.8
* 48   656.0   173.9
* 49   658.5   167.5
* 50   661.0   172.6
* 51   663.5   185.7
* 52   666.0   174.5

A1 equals 178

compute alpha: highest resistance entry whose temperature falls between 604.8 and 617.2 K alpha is 186.1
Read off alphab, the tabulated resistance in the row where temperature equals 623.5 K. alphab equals 182.5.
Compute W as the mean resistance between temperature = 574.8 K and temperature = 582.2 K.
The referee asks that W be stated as 179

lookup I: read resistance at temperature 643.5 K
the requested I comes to 173.4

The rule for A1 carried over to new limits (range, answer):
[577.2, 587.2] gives 181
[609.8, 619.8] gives 180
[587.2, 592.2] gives 184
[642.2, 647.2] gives 175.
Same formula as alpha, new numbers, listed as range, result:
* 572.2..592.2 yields 186.8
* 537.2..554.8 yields 181.3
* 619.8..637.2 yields 182.5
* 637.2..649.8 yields 183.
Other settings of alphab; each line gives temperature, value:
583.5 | 186.8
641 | 171.8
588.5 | 180.9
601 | 192.6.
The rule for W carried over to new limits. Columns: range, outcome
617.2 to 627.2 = 182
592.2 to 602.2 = 183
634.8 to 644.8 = 177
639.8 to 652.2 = 175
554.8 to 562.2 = 178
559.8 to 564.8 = 181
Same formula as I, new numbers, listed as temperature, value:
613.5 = 172.6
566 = 186.8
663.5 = 185.7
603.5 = 183.4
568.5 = 171.1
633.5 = 178.2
